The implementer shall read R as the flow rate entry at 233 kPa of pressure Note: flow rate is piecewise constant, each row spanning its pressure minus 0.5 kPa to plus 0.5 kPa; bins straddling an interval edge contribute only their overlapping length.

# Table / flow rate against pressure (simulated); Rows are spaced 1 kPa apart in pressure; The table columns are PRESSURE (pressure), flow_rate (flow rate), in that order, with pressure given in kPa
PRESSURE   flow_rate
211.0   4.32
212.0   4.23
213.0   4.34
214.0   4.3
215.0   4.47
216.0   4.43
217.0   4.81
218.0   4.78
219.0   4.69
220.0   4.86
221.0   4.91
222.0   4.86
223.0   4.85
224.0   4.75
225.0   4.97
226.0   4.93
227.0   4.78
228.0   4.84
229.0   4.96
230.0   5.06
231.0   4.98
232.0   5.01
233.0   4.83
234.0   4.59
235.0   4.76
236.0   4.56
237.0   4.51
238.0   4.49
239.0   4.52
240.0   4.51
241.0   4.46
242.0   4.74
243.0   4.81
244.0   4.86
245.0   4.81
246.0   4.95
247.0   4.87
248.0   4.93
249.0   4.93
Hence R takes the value 4.83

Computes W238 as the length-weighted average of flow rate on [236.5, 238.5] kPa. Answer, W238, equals 4.5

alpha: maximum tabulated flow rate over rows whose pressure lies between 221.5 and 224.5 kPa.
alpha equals 4.86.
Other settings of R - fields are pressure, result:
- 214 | 4.3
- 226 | 4.93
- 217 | 4.81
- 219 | 4.69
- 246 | 4.95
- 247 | 4.87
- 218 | 4.78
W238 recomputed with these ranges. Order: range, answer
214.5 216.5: 4.45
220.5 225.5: 4.87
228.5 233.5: 4.97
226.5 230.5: 4.91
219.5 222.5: 4.88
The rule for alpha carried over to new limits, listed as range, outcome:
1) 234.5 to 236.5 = 4.76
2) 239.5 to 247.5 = 4.95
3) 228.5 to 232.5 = 5.06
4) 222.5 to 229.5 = 4.97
